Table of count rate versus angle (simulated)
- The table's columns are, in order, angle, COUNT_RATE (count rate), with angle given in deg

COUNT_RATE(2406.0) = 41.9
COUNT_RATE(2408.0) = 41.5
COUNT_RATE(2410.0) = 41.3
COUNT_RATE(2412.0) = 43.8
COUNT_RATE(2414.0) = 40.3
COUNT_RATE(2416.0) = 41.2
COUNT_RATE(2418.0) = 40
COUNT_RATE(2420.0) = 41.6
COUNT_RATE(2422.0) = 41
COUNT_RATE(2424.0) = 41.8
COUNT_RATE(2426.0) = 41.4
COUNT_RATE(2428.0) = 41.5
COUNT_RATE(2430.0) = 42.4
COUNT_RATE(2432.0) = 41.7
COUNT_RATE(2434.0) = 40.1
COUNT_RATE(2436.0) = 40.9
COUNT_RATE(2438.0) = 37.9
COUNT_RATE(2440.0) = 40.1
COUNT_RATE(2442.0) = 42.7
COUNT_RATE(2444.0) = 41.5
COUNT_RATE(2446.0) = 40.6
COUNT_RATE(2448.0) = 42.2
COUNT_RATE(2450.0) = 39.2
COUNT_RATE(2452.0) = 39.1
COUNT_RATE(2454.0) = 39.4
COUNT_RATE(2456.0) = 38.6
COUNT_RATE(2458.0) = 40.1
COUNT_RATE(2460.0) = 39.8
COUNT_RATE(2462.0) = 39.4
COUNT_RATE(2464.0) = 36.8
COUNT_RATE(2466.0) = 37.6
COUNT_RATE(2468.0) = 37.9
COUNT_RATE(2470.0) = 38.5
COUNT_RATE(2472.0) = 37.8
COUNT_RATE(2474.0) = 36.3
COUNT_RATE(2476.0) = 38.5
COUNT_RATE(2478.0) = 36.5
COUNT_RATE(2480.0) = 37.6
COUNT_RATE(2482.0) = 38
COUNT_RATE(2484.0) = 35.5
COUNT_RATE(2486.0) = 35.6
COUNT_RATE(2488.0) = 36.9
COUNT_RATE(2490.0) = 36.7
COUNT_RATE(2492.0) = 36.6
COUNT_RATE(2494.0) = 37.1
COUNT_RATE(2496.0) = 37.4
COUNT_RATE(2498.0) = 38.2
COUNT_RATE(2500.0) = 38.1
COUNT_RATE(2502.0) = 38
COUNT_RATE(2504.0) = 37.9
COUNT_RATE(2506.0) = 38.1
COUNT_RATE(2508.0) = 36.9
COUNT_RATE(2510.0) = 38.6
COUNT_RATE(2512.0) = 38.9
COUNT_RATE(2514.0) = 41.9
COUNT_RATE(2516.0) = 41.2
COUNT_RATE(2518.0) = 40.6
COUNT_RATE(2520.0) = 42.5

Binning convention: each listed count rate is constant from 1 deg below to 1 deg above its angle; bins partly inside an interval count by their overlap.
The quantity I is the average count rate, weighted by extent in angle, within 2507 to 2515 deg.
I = 39.1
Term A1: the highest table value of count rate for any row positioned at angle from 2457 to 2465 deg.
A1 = 40.1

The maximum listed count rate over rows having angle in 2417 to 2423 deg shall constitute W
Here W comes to 41.6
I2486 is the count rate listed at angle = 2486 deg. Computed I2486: 35.6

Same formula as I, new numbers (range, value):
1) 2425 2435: 41.4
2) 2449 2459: 39.3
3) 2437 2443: 40.2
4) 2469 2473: 38.1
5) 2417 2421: 40.8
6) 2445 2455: 40.1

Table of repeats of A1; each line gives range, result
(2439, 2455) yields 42.7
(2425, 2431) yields 42.4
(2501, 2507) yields 38.1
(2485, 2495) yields 37.1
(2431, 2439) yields 41.7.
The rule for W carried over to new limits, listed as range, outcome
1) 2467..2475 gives 38.5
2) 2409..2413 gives 43.8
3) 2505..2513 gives 38.9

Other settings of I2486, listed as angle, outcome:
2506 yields 38.1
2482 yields 38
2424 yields 41.8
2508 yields 36.9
